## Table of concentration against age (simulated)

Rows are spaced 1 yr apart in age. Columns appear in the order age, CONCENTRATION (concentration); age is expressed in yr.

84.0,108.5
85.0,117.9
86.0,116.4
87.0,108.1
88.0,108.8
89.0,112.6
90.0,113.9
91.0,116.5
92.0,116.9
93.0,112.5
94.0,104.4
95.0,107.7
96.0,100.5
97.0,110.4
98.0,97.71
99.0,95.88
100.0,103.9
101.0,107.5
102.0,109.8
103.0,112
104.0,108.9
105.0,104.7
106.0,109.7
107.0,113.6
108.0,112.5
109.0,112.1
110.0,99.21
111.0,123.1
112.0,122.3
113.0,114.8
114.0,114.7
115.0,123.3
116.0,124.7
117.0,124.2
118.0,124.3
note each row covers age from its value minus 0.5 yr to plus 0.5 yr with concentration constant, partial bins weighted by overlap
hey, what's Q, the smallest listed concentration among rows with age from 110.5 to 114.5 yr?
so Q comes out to 114.7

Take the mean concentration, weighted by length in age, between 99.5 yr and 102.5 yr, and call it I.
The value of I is 107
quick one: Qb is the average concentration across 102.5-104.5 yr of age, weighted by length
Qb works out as 110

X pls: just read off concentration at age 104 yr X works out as 108.9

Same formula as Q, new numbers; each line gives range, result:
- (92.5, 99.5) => 95.88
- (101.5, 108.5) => 104.7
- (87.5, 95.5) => 104.4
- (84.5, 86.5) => 116.4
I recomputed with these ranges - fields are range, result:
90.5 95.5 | 112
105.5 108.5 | 112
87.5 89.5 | 111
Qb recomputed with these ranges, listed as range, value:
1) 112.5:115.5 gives 118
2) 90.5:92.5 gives 117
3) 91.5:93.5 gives 115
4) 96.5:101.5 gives 103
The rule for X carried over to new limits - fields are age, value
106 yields 109.7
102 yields 109.8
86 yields 116.4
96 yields 100.5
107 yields 113.6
